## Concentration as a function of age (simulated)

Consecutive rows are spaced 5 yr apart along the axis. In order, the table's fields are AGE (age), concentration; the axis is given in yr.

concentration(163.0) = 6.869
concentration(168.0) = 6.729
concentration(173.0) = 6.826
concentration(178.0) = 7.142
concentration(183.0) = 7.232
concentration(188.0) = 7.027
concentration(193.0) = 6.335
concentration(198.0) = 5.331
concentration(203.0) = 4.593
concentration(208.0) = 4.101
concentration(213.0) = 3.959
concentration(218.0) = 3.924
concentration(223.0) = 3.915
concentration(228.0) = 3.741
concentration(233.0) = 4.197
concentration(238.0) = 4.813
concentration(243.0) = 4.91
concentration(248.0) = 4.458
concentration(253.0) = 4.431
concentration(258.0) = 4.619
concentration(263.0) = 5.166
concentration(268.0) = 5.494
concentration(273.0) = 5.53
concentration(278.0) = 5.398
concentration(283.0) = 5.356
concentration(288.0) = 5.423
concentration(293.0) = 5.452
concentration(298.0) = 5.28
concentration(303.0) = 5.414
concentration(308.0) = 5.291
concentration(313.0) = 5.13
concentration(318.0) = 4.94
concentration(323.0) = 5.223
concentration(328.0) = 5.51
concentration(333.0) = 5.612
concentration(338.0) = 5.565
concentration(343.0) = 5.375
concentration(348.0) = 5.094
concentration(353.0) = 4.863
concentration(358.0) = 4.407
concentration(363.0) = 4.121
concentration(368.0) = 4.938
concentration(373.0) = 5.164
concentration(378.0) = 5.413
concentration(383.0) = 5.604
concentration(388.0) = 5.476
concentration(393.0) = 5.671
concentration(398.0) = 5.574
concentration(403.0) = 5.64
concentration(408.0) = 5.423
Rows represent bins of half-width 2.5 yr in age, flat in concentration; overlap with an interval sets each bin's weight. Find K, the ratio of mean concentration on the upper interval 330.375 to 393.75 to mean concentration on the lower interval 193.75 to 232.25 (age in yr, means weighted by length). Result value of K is 1.20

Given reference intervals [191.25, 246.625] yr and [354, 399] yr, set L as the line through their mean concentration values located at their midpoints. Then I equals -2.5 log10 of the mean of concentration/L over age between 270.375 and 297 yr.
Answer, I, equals -0.142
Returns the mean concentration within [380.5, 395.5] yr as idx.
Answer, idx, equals 5.58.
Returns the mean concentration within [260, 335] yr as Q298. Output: 5.34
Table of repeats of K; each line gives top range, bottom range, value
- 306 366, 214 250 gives 1.19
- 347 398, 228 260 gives 1.13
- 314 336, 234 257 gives 1.15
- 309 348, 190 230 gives 1.17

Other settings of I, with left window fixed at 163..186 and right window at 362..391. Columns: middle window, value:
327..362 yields 0.07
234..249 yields 0.33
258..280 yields 0.16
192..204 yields 0.24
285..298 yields 0.10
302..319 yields 0.11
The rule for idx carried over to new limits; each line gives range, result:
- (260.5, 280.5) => 5.4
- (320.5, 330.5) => 5.37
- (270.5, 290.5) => 5.43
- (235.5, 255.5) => 4.65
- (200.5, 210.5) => 4.35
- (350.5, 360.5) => 4.63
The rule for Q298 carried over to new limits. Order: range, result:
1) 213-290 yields 4.73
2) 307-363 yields 5.13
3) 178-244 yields 5.01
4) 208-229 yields 3.92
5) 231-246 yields 4.65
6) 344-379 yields 4.86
